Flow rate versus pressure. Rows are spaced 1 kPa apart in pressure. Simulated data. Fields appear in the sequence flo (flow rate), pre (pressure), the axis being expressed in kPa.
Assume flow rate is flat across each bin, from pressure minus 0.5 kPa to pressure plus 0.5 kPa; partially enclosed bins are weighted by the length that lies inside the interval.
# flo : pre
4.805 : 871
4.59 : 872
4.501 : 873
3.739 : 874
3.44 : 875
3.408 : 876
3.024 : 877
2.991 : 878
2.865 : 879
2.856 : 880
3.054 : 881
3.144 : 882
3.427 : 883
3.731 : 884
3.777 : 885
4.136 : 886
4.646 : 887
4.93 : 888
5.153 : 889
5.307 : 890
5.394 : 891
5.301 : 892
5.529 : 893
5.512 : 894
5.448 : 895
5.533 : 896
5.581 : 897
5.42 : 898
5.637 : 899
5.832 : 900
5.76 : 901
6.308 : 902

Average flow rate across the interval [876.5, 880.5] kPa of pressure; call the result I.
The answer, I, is 2.93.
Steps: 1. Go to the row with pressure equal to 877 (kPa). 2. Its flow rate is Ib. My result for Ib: 3.024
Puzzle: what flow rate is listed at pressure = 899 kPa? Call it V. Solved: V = 5.637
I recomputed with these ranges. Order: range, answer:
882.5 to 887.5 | 3.94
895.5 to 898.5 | 5.51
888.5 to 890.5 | 5.23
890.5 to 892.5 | 5.35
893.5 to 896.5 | 5.5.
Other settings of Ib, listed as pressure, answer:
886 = 4.136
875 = 3.44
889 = 5.153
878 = 2.991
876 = 3.408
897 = 5.581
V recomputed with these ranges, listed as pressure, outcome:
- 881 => 3.054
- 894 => 5.512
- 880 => 2.856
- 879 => 2.865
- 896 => 5.533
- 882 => 3.144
